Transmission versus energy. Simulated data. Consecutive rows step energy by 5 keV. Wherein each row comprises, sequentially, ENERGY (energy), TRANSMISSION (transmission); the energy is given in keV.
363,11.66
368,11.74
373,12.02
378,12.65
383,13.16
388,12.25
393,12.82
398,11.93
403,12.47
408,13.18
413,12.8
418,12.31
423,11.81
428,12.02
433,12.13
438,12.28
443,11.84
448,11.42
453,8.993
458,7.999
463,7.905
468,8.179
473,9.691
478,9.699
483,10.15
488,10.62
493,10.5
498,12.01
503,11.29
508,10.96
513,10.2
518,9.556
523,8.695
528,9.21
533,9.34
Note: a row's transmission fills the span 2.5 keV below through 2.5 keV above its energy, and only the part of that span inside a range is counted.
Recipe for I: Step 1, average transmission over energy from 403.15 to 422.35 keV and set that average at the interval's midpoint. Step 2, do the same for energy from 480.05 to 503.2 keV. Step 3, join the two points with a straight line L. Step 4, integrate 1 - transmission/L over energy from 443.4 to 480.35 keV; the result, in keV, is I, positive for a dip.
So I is 7.2 keV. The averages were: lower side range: 12.6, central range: 9.28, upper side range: 10.9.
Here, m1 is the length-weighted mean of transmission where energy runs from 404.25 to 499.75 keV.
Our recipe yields 10.8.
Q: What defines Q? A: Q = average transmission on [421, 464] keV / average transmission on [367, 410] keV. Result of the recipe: 0.9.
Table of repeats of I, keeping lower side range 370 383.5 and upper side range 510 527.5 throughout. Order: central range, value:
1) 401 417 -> -1.3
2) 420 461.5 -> 0.6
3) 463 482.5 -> 2.5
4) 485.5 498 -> -1.0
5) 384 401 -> -0.3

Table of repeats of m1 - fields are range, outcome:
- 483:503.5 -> 11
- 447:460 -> 9.3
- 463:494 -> 9.62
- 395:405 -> 12.2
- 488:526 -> 10.5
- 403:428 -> 12.5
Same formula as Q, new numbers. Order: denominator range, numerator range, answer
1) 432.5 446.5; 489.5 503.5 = 0.93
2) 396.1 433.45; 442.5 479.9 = 0.76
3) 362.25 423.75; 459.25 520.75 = 0.81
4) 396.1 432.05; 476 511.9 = 0.87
